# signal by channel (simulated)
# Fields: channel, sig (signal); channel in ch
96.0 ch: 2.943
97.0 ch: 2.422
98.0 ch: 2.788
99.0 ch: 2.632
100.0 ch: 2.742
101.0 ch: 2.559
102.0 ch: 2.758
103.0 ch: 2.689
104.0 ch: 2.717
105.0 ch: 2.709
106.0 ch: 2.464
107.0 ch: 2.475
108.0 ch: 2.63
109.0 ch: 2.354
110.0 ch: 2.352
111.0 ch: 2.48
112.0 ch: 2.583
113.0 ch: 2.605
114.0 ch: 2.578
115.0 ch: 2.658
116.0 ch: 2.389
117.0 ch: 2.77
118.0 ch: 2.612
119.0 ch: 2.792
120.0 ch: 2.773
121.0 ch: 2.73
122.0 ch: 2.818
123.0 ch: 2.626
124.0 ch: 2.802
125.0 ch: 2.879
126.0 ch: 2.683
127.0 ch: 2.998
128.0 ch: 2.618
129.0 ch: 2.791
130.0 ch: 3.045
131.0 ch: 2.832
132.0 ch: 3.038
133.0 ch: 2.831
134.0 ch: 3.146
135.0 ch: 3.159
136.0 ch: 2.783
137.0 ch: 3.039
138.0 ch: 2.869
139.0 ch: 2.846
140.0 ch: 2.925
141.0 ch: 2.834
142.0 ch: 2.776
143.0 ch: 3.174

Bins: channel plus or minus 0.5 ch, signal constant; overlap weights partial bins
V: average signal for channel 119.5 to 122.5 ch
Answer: 2.77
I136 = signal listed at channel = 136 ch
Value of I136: 2.783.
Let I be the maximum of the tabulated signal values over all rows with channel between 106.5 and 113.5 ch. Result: 2.63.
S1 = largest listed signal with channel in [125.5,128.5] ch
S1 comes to 2.998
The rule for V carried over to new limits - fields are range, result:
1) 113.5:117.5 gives 2.6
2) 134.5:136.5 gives 2.97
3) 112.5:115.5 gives 2.61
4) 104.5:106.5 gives 2.59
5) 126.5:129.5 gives 2.8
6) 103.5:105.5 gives 2.71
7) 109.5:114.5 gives 2.52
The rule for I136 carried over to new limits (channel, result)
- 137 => 3.039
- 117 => 2.77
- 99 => 2.632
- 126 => 2.683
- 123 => 2.626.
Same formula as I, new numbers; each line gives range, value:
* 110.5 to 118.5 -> 2.77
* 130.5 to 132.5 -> 3.038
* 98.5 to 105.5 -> 2.758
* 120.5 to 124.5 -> 2.818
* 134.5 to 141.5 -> 3.159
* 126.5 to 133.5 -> 3.045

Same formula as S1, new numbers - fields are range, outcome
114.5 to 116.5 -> 2.658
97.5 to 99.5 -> 2.788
